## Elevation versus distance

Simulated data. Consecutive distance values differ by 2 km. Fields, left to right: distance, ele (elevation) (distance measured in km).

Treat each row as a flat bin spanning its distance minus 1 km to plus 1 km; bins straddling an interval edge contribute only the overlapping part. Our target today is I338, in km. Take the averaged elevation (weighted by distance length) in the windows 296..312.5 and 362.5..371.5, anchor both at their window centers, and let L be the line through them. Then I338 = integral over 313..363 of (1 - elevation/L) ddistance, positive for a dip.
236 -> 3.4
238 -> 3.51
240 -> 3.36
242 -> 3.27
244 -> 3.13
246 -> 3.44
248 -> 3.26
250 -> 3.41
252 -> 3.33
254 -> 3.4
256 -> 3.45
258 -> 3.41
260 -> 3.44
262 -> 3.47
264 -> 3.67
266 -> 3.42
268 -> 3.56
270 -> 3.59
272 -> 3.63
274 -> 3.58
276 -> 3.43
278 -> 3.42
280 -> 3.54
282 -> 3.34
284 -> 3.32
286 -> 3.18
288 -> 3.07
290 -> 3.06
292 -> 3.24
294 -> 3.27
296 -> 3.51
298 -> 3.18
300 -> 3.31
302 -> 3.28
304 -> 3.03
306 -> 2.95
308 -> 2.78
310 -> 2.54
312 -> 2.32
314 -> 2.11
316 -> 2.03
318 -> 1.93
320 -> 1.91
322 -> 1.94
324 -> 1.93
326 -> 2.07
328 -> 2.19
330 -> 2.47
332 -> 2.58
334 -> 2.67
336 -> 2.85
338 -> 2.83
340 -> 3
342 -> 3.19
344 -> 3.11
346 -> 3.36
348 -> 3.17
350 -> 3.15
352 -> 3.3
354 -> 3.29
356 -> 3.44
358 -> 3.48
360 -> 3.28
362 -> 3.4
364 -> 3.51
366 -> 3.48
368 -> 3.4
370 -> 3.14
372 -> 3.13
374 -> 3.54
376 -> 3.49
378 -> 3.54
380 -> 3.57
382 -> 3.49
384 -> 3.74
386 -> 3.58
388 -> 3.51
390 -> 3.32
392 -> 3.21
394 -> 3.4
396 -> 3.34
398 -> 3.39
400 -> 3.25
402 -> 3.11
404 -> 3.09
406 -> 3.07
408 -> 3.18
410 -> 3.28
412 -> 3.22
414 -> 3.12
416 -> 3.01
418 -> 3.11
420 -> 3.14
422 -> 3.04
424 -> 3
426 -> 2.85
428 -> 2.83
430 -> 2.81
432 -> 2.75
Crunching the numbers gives 7.1 km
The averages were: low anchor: 2.98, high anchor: 3.37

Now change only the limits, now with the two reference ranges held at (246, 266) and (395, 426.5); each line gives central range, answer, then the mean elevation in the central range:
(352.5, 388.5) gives -2.54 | 3.44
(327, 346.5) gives 2.77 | 2.81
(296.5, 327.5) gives 7.72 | 2.5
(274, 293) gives 0.41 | 3.3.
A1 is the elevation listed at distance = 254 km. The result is 3.4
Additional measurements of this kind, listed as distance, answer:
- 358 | 3.48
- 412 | 3.22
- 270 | 3.59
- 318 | 1.93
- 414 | 3.12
